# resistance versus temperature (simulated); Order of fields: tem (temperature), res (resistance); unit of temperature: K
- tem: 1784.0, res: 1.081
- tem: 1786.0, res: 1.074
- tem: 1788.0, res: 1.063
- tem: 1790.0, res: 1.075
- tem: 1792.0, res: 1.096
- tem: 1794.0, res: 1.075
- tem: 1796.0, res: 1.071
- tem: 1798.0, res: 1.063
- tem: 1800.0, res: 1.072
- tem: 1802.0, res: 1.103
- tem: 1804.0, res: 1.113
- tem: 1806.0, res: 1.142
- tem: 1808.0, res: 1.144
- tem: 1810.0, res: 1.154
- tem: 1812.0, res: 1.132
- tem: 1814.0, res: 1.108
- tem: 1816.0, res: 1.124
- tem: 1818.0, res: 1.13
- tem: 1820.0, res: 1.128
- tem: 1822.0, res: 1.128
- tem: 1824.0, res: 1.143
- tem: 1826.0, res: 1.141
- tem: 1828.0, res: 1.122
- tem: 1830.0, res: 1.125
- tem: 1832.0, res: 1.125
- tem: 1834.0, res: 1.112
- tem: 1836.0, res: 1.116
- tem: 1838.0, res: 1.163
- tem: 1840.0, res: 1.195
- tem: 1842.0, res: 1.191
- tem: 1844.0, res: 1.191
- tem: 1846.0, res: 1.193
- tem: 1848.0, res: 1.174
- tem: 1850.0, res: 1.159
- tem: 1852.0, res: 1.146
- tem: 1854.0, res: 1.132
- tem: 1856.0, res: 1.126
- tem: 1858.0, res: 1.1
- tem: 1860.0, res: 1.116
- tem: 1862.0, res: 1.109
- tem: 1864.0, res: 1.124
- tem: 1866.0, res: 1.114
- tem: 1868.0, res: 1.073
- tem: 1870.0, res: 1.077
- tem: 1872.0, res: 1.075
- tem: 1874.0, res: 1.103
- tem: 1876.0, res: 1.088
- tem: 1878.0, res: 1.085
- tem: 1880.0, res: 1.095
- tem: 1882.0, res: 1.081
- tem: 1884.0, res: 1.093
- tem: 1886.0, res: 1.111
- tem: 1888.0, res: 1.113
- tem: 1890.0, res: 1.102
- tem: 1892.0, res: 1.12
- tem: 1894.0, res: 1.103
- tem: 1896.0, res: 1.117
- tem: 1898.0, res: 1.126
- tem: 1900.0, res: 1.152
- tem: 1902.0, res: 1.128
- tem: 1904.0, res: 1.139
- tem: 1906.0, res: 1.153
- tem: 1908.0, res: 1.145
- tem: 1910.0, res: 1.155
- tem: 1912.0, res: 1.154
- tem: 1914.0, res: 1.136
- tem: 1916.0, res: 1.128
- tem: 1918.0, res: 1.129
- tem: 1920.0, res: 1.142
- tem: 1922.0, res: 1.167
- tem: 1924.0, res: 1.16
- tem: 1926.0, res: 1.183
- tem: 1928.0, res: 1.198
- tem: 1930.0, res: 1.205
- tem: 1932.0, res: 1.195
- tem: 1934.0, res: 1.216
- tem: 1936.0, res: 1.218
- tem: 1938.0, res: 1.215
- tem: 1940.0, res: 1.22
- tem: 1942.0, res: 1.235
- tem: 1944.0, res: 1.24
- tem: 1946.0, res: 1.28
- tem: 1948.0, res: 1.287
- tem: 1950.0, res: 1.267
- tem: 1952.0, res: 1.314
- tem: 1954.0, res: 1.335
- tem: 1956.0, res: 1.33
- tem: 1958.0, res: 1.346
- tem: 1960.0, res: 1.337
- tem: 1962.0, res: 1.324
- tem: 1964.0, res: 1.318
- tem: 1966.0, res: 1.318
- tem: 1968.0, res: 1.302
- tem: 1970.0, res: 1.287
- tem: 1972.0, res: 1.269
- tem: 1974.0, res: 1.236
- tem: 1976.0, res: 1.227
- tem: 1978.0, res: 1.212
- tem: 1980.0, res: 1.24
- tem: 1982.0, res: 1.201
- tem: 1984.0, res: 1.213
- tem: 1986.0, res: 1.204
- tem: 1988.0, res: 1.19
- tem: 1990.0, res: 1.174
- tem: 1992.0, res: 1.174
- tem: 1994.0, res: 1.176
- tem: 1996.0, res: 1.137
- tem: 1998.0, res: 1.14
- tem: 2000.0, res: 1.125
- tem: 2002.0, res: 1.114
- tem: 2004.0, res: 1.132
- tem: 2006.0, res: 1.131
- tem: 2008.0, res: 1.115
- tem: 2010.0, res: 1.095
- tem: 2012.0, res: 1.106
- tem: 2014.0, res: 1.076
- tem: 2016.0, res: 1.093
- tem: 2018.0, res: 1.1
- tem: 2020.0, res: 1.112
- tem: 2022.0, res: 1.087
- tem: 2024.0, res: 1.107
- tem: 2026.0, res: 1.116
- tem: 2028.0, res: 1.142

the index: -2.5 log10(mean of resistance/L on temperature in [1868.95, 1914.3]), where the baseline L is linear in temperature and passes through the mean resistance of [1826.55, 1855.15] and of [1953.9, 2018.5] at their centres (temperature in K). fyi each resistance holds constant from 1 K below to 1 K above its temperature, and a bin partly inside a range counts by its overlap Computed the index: 0.053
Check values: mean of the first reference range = 1.15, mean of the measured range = 1.11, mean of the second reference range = 1.2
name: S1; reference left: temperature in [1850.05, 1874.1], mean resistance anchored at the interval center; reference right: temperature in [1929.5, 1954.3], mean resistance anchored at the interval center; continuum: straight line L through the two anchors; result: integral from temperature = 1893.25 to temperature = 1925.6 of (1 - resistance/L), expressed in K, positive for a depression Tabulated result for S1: 1.4 K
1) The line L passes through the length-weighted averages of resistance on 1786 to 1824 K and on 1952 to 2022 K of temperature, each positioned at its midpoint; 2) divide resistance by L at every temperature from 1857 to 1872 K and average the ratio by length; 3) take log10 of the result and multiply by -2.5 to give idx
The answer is 0.04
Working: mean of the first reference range 1.11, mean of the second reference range 1.2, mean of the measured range 1.1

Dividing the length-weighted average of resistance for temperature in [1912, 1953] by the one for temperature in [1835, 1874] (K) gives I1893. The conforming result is 1.06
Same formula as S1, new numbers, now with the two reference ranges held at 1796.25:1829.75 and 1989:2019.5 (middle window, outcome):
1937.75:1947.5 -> -1.0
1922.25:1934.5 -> -0.7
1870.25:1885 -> 0.5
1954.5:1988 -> -4.4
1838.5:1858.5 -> -0.7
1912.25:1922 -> -0.1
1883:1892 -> 0.1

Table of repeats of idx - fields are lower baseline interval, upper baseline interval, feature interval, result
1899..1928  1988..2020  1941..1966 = -0.144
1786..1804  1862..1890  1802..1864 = -0.051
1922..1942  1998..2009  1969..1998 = -0.056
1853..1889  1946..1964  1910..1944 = 0.055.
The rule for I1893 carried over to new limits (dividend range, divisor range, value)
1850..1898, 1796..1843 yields 0.98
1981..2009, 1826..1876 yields 1.02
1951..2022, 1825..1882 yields 1.07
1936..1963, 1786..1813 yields 1.17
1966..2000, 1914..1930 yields 1.05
